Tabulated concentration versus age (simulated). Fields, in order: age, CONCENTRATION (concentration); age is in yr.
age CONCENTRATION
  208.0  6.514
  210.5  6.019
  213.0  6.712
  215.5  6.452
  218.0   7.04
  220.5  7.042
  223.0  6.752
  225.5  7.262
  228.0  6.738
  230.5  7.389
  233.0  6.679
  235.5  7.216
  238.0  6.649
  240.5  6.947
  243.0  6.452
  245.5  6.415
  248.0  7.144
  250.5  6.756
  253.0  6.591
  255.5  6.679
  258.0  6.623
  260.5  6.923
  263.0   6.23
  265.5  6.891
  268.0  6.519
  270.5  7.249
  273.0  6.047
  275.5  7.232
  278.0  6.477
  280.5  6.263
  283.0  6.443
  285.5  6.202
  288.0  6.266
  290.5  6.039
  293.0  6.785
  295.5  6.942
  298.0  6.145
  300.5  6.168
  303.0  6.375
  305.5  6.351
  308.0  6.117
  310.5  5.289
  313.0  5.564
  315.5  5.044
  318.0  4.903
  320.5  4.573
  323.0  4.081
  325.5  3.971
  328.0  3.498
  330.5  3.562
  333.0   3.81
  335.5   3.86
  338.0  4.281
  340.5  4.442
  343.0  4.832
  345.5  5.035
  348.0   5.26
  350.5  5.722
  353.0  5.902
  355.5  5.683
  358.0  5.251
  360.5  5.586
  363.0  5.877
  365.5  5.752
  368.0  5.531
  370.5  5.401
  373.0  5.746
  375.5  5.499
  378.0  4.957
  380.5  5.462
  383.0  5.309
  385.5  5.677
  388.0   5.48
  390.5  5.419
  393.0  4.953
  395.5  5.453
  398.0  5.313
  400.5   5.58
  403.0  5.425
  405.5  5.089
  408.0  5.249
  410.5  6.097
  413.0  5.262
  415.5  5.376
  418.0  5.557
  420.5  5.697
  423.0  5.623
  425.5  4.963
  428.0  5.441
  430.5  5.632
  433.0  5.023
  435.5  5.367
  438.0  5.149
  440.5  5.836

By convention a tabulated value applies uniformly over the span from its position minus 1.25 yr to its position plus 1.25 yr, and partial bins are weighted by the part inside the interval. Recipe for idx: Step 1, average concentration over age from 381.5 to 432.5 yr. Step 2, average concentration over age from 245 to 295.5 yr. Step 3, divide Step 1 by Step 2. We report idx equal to 0.82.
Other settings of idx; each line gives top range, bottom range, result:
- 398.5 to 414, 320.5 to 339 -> 1.39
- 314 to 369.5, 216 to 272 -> 0.71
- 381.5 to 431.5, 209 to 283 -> 0.81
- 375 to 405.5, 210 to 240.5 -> 0.78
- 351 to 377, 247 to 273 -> 0.84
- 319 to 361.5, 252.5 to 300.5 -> 0.71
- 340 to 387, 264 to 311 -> 0.85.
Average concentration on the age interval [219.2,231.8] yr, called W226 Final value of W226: 7.04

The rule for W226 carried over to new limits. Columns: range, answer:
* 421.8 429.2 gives 5.34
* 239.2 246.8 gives 6.61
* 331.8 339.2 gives 3.98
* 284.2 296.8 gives 6.45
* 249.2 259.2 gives 6.66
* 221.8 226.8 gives 7.01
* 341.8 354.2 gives 5.35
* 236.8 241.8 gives 6.8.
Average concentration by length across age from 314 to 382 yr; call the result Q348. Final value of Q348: 4.95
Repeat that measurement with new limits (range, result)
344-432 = 5.46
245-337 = 5.88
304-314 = 5.85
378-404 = 5.39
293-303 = 6.46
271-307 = 6.43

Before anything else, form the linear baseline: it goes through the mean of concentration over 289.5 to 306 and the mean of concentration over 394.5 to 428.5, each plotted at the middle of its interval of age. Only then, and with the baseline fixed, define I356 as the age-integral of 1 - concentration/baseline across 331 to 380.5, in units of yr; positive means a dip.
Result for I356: 6.2 yr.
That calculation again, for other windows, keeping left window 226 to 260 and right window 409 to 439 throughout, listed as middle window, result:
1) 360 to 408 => 2.5 yr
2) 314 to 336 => 7.2 yr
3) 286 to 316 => 1.2 yr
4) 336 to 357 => 3.2 yr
